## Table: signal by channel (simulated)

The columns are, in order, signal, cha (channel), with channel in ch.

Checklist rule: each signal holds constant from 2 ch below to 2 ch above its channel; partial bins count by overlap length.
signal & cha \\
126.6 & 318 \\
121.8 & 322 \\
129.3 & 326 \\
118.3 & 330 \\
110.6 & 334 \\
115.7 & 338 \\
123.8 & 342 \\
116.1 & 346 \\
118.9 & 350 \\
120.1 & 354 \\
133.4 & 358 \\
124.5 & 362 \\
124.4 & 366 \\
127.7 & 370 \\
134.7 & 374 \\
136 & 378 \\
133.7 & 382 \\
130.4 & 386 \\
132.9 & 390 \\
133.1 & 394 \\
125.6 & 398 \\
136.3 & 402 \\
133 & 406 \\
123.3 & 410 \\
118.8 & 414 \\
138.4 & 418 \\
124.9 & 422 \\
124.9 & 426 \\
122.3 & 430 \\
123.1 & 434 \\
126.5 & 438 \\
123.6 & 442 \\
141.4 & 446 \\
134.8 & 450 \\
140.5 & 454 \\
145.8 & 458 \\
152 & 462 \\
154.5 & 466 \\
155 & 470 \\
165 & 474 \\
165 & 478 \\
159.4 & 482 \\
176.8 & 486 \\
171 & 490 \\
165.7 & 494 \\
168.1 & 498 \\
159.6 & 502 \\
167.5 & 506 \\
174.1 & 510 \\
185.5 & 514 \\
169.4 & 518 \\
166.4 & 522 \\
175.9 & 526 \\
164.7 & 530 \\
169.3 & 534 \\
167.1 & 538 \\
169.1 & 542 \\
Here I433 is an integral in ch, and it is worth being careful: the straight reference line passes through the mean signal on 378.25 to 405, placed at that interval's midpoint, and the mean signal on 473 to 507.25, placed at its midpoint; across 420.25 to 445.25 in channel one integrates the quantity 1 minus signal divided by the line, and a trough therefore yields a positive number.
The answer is 3.7 ch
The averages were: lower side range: 132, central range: 125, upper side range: 166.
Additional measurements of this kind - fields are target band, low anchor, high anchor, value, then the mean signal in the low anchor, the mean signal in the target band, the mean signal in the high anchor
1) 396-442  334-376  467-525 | 5.3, 123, 127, 168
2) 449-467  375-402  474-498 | 1.3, 132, 146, 167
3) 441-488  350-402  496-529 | 1.4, 130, 152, 171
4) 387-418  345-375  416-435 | -0.8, 125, 130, 127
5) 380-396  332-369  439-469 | -0.5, 121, 133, 142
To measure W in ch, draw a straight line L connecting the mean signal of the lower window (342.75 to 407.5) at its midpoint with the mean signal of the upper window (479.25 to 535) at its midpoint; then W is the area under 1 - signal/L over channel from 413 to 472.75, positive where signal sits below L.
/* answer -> 5.6 ch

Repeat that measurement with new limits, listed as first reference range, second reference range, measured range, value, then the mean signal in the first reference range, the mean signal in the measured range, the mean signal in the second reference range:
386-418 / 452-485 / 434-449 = 1.6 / 130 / 130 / 155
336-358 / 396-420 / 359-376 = -0.7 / 120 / 128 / 129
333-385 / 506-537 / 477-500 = -0.8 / 125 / 168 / 172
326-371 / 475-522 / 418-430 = 1.5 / 121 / 127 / 169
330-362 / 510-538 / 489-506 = -0.2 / 120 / 166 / 172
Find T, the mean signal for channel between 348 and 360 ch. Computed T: 124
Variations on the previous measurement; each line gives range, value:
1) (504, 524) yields 173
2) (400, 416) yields 128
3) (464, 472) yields 155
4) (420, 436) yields 124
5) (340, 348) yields 120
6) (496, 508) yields 165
